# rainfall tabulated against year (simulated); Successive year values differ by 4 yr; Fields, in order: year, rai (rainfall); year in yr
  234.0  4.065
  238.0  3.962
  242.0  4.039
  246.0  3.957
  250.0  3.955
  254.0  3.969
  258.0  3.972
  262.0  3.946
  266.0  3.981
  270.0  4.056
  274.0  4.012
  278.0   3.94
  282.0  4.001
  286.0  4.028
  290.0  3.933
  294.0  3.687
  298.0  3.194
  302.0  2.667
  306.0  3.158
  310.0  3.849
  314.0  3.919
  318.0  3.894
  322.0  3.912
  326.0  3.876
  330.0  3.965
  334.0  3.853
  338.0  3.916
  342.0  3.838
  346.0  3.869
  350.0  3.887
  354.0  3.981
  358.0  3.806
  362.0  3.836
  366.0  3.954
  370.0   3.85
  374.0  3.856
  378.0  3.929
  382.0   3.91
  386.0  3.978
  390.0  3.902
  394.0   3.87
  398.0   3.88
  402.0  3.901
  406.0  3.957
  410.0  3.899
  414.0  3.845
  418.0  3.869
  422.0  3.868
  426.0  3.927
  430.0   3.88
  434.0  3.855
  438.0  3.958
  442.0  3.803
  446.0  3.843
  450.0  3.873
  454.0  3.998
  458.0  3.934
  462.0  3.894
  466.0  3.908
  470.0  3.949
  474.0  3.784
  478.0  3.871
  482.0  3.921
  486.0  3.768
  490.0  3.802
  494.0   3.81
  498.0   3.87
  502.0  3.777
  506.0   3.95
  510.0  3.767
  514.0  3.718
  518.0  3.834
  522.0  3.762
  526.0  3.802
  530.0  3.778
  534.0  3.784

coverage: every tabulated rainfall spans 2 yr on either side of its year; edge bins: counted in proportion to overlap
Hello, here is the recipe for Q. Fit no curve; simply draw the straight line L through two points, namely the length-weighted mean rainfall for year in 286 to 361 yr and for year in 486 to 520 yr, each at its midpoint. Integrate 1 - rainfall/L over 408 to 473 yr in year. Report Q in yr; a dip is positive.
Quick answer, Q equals -1.8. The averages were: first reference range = 3.74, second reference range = 3.81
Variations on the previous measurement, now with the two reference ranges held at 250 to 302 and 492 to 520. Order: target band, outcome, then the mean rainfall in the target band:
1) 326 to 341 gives -0.2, 3.9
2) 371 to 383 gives -0.2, 3.89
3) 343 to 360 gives -0.2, 3.88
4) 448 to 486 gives -0.7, 3.9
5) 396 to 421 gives -0.4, 3.89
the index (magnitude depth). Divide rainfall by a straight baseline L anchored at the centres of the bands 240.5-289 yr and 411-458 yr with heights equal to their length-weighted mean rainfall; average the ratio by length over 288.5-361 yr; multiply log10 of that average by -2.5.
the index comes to 0.06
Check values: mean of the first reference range 3.99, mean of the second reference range 3.89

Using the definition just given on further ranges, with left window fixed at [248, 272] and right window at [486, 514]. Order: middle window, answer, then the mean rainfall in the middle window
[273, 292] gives 0.00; 3.98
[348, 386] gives 0.00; 3.89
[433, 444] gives 0.00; 3.87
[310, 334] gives 0.01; 3.9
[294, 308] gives 0.26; 3.1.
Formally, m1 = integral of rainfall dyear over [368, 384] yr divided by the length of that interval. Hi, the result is 3.89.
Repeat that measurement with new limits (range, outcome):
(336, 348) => 3.87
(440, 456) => 3.88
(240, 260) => 3.98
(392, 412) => 3.9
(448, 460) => 3.94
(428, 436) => 3.87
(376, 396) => 3.92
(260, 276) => 4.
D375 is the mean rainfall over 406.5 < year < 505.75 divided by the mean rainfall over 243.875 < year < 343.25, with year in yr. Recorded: 1.0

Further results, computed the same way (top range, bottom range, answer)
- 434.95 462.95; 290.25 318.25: 1.12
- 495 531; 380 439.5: 0.98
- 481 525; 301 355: 1.01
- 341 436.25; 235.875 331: 1.02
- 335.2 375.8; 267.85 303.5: 1.04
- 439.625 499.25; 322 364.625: 1.00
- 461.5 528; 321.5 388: 0.98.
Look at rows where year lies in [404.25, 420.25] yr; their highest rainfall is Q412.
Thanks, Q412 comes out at 3.957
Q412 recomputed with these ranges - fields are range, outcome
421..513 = 3.998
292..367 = 3.981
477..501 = 3.921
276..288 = 4.028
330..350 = 3.965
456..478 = 3.949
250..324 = 4.056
